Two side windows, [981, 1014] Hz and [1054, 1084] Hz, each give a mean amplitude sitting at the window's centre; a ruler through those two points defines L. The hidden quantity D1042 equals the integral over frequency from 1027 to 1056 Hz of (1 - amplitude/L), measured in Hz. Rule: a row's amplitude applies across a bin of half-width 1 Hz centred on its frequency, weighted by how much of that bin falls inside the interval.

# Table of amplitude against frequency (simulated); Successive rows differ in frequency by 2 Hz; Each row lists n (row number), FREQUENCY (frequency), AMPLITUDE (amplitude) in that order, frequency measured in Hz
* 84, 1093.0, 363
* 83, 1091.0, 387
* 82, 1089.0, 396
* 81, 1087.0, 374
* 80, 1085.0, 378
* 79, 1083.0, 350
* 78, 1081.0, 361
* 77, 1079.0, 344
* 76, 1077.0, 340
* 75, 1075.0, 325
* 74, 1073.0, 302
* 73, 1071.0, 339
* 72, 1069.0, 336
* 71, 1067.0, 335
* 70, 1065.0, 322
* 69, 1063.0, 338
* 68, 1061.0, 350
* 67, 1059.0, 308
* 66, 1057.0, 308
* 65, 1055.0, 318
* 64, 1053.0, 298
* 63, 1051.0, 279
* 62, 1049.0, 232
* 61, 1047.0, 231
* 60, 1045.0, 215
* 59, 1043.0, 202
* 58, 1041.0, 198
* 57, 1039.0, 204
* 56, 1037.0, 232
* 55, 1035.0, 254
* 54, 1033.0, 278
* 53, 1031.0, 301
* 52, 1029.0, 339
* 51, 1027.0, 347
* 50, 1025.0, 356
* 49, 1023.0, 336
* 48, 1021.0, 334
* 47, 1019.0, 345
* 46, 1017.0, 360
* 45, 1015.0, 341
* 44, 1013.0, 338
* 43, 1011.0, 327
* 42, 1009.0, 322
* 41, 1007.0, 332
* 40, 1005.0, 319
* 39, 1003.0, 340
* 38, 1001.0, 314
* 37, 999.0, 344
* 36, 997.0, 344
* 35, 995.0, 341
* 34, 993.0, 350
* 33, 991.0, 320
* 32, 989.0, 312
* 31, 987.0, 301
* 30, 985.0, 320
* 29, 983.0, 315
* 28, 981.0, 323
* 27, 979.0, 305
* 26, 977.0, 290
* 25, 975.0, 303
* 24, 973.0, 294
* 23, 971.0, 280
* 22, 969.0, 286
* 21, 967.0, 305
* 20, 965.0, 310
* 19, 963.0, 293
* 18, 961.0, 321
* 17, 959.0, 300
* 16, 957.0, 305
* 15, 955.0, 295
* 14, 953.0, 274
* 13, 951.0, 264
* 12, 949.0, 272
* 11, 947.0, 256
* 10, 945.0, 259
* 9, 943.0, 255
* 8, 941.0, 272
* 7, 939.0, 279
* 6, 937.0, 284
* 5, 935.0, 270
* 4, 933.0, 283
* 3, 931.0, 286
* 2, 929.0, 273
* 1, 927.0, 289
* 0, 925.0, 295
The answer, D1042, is 6.2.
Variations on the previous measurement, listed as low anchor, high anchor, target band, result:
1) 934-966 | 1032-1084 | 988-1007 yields -3.0 Hz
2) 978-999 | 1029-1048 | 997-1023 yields -4.3 Hz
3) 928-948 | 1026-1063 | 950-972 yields -1.8 Hz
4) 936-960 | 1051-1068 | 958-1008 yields -4.2 Hz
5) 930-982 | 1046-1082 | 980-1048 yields -1.2 Hz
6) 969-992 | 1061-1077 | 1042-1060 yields 3.3 Hz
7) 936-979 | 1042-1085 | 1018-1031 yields -1.7 Hz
